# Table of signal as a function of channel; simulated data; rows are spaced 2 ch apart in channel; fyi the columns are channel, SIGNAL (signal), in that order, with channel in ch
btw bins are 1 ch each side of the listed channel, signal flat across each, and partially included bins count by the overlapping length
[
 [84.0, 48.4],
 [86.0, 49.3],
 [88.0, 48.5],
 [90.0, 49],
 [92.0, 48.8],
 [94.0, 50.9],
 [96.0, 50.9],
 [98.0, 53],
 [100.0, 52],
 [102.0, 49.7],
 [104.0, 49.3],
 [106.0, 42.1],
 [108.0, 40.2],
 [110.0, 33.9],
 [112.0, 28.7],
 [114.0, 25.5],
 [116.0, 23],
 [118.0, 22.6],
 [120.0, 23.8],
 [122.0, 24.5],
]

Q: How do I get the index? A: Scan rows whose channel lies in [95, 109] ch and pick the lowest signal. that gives 40.2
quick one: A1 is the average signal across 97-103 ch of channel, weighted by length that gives 51.6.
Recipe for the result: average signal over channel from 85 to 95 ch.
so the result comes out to 49.3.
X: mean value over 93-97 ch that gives 50.9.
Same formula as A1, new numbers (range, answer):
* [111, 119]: 25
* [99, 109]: 46.7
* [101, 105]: 49.5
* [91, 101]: 51.1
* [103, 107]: 45.7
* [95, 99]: 52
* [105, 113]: 36.2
